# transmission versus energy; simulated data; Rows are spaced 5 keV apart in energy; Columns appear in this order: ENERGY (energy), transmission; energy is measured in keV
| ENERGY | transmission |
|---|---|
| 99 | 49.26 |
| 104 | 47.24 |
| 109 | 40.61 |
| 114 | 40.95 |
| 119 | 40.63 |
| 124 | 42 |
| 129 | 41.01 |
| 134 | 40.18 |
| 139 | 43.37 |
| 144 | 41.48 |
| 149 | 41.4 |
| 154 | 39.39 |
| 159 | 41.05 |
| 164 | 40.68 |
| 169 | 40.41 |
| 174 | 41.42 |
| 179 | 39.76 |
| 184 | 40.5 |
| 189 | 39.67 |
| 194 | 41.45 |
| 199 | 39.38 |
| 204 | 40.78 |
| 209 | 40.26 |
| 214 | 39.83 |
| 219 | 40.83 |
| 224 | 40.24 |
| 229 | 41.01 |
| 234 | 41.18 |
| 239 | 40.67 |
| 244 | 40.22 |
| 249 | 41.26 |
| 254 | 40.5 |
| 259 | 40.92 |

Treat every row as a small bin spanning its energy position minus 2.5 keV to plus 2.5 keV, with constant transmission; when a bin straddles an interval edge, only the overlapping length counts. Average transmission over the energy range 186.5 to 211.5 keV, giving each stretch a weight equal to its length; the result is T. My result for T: 40.3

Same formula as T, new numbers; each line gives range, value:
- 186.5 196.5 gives 40.6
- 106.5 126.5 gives 41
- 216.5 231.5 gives 40.7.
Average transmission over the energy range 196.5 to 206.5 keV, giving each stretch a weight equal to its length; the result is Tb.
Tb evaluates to 40.1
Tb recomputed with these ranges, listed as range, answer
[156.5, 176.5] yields 40.9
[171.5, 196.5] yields 40.6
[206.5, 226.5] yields 40.3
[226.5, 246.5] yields 40.8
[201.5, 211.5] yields 40.5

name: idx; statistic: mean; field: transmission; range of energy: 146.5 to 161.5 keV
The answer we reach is 40.6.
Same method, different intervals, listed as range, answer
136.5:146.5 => 42.4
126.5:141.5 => 41.5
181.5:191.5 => 40.1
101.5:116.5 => 42.9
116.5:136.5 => 41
